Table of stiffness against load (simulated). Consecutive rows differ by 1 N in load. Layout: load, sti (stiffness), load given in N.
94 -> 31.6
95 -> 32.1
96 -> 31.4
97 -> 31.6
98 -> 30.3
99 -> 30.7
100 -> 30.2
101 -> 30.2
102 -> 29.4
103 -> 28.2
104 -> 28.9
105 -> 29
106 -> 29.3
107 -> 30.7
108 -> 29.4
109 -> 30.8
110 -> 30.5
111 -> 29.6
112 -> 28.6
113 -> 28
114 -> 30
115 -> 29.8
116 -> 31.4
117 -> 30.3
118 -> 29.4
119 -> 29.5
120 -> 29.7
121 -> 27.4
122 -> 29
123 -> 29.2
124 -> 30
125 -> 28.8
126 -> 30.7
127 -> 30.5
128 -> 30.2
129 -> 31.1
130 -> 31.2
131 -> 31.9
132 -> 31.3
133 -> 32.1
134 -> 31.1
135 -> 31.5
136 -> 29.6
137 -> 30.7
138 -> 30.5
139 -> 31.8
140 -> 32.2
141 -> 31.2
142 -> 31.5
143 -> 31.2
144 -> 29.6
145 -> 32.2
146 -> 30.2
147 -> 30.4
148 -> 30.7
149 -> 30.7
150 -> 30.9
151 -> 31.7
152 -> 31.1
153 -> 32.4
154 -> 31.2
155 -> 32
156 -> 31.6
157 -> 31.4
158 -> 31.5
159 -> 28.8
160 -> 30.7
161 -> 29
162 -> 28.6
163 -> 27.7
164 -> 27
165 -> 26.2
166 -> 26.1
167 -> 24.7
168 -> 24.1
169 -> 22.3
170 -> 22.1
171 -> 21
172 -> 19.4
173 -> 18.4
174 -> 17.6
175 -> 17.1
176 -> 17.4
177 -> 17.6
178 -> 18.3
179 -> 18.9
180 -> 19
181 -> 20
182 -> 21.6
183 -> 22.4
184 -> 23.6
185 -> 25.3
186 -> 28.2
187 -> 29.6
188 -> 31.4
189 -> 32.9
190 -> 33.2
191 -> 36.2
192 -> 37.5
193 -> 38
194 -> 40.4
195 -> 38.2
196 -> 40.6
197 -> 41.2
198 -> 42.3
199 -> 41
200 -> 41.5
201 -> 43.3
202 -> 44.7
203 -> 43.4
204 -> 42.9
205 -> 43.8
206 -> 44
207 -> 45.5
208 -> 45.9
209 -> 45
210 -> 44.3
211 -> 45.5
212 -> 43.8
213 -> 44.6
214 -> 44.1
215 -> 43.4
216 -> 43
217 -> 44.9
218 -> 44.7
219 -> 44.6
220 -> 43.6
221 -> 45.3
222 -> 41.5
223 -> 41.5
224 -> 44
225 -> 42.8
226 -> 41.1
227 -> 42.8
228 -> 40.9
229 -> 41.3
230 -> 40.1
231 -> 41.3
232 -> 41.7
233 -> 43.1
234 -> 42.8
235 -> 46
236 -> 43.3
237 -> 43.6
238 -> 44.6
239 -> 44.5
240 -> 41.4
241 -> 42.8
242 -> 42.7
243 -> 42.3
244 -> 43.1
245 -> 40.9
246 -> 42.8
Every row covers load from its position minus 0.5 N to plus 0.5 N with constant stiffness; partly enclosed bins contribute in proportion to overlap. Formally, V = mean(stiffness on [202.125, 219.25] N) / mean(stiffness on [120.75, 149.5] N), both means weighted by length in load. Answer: 1.45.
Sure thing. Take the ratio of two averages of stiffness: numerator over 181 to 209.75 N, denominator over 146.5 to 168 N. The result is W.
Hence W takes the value 1.3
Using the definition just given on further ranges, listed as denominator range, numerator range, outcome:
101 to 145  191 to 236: 1.41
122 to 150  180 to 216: 1.23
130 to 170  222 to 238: 1.42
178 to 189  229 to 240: 1.78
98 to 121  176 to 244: 1.31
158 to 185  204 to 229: 1.91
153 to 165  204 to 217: 1.48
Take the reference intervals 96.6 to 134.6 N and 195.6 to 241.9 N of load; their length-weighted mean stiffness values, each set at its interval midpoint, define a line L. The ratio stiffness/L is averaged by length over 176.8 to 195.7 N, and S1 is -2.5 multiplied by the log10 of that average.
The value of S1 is 0.354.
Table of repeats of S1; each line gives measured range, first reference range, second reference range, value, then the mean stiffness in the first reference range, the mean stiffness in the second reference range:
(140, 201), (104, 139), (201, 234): 0.26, 30.1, 43.4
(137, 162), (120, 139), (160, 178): -0.17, 30.4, 22.8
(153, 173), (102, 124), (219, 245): 0.28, 29.5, 42.7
